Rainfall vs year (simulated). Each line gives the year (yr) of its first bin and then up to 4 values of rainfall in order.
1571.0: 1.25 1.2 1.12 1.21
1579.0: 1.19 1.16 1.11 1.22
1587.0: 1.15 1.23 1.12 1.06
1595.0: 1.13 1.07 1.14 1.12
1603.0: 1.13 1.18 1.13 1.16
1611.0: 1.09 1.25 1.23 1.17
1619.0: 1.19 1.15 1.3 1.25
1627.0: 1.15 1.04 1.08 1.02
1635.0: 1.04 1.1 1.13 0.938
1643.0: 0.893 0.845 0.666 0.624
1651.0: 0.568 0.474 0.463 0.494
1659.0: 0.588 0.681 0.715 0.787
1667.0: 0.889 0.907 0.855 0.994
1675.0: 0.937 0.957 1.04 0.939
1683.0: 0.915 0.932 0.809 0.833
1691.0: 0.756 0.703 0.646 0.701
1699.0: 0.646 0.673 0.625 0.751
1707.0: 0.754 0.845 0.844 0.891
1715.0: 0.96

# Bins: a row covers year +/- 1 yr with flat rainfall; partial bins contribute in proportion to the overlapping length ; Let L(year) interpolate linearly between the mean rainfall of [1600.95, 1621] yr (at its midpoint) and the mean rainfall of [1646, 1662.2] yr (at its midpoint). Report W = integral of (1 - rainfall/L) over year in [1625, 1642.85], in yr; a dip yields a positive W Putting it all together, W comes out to -4.6 yr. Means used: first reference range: 1.17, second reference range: 0.572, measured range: 1.06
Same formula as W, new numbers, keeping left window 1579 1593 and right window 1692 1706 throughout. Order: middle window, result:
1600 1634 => -4.28 yr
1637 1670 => 5.02 yr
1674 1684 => -2.55 yr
